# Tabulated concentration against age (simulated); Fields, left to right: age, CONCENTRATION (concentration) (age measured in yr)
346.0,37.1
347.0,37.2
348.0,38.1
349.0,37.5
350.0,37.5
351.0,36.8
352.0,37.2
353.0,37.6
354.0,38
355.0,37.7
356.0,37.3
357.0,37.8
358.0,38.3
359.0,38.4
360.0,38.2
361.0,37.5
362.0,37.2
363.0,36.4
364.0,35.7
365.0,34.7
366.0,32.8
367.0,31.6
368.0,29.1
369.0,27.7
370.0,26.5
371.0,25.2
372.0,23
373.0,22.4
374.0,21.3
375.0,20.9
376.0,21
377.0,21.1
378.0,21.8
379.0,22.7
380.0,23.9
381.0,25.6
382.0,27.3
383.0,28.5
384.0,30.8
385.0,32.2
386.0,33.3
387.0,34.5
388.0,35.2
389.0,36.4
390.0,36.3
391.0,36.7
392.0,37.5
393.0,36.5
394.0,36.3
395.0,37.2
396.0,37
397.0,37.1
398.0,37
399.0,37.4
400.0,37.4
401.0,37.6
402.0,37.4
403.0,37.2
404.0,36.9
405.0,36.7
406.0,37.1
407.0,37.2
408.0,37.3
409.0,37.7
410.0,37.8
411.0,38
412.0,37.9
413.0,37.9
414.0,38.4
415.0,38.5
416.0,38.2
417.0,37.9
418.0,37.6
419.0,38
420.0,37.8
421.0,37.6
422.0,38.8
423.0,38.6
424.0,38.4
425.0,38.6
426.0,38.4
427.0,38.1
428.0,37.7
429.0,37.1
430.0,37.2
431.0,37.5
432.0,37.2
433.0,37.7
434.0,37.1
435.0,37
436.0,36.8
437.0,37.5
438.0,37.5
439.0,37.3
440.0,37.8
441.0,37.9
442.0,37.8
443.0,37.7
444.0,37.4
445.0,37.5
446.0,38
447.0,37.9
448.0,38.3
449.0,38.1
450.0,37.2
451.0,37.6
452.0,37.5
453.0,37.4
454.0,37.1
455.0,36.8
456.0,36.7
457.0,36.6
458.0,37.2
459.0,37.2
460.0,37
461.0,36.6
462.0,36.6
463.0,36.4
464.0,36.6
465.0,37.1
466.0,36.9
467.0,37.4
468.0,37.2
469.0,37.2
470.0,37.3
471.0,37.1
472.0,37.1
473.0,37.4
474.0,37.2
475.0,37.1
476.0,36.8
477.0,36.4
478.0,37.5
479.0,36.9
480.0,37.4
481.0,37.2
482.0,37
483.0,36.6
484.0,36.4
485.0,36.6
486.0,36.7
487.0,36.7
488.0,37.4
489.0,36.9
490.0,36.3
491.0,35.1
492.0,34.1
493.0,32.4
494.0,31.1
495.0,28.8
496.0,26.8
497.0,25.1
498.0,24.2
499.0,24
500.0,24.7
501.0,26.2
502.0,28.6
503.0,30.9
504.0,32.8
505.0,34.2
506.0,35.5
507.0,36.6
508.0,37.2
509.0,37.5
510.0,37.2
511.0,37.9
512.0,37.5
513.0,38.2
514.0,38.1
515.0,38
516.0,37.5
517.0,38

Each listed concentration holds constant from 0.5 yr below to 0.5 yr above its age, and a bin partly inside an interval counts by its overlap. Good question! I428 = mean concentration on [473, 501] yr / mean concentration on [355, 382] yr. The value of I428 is 1.14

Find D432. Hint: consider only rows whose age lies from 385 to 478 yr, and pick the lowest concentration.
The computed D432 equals 32.2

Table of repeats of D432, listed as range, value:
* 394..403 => 36.3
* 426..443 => 36.8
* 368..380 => 20.9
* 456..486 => 36.4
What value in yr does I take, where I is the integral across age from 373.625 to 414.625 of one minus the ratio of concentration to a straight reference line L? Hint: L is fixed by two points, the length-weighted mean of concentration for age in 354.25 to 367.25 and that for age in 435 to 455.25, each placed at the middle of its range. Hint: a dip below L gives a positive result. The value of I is 3.9 yr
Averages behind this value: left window 36.6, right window 37.6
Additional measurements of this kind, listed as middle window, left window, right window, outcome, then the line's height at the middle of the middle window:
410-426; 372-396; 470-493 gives -3.1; 32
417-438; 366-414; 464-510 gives -2.9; 33.1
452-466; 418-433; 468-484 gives 0.2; 37.3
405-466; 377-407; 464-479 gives -3.5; 35.6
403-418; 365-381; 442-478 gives -3.6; 30.3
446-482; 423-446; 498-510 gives -2.2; 35.1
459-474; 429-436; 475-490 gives 0.0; 37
